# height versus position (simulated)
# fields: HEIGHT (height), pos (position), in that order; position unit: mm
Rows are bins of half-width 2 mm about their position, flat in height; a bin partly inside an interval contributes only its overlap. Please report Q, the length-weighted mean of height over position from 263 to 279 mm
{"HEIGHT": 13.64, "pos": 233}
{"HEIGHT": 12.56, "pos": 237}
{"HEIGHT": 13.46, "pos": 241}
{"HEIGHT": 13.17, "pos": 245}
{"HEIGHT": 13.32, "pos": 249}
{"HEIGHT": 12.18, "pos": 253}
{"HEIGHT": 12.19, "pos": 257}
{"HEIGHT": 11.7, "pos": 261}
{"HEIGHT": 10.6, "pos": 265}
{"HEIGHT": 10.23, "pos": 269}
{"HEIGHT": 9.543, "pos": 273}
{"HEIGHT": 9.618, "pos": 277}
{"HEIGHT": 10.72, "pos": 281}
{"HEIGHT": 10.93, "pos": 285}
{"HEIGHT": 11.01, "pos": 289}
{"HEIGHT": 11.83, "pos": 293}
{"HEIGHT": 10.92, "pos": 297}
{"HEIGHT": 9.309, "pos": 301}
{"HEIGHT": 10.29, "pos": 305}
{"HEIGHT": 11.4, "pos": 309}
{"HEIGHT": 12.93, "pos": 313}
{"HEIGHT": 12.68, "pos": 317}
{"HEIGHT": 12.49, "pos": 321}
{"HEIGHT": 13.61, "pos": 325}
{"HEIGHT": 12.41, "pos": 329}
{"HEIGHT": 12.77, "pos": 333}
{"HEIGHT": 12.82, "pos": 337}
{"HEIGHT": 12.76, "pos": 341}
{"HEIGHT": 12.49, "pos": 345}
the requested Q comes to 10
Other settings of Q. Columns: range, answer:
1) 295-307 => 10.2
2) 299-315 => 11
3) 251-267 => 11.7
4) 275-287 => 10.4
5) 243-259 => 12.7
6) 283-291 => 11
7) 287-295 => 11.4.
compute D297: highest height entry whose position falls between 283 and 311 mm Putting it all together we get 11.83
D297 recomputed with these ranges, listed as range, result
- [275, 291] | 11.01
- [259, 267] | 11.7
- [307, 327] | 13.61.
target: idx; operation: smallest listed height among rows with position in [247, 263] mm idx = 11.7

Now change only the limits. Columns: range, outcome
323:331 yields 12.41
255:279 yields 9.543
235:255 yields 12.18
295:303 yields 9.309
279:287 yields 10.72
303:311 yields 10.29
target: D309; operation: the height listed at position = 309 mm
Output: 11.4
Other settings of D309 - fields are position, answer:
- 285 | 10.93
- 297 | 10.92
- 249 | 13.32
